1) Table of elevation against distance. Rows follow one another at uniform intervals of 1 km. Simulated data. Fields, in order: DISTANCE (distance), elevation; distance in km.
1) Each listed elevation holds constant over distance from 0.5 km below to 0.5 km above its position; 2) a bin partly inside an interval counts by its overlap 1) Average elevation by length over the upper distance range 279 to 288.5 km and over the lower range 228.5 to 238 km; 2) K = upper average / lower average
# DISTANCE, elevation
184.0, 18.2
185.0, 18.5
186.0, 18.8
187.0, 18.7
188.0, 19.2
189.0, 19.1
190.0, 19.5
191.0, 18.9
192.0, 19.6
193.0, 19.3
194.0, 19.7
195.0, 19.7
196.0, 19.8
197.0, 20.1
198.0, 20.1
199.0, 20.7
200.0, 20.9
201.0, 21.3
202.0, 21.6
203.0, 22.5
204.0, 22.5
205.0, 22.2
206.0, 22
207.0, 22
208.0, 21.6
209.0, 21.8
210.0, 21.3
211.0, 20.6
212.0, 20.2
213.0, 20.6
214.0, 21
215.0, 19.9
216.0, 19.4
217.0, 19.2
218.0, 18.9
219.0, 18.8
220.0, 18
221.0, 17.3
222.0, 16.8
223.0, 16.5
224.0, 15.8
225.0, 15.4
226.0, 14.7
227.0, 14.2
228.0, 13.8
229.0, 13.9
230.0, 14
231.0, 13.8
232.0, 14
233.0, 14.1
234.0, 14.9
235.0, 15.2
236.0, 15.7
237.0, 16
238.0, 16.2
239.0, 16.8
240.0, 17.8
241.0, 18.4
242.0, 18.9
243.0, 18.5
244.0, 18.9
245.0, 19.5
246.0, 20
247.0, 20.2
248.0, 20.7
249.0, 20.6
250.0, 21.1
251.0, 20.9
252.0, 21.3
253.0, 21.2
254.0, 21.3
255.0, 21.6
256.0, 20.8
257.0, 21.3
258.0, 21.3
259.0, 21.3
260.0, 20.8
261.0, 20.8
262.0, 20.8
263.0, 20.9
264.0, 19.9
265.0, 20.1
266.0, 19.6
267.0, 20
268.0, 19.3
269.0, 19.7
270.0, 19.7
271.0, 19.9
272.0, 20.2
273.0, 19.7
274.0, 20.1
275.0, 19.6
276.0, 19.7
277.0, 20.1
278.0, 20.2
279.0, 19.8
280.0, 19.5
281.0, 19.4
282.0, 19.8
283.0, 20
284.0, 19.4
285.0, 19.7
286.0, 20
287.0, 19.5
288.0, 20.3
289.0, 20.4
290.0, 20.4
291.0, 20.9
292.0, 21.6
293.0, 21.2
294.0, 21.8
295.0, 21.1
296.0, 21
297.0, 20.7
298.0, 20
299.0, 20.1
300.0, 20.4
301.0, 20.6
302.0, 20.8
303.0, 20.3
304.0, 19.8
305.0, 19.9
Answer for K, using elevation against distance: 1.34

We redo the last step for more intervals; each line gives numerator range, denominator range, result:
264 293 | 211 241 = 1.19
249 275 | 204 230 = 1.10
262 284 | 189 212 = 0.96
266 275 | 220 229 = 1.27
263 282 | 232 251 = 1.11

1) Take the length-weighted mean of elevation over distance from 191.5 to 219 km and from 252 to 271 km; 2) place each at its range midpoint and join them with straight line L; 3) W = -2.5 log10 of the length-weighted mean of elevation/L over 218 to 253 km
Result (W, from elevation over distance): 0.195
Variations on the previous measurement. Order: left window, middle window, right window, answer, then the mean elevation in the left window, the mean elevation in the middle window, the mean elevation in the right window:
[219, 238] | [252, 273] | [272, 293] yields -0.13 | 15.3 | 20.5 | 20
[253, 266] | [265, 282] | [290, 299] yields 0.06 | 20.9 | 19.8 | 21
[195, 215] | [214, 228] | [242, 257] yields 0.20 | 21.1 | 17.3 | 20.4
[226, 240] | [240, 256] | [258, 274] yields -0.16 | 14.9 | 20.1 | 20.2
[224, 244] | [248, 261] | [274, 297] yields -0.20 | 15.7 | 21.1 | 20.3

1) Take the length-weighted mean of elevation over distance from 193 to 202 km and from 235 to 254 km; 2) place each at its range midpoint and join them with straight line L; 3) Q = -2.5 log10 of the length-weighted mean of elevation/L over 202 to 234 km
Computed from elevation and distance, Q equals 0.09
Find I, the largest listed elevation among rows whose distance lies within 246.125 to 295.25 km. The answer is 21.8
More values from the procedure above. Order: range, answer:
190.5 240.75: 22.5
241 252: 21.3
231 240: 17.8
